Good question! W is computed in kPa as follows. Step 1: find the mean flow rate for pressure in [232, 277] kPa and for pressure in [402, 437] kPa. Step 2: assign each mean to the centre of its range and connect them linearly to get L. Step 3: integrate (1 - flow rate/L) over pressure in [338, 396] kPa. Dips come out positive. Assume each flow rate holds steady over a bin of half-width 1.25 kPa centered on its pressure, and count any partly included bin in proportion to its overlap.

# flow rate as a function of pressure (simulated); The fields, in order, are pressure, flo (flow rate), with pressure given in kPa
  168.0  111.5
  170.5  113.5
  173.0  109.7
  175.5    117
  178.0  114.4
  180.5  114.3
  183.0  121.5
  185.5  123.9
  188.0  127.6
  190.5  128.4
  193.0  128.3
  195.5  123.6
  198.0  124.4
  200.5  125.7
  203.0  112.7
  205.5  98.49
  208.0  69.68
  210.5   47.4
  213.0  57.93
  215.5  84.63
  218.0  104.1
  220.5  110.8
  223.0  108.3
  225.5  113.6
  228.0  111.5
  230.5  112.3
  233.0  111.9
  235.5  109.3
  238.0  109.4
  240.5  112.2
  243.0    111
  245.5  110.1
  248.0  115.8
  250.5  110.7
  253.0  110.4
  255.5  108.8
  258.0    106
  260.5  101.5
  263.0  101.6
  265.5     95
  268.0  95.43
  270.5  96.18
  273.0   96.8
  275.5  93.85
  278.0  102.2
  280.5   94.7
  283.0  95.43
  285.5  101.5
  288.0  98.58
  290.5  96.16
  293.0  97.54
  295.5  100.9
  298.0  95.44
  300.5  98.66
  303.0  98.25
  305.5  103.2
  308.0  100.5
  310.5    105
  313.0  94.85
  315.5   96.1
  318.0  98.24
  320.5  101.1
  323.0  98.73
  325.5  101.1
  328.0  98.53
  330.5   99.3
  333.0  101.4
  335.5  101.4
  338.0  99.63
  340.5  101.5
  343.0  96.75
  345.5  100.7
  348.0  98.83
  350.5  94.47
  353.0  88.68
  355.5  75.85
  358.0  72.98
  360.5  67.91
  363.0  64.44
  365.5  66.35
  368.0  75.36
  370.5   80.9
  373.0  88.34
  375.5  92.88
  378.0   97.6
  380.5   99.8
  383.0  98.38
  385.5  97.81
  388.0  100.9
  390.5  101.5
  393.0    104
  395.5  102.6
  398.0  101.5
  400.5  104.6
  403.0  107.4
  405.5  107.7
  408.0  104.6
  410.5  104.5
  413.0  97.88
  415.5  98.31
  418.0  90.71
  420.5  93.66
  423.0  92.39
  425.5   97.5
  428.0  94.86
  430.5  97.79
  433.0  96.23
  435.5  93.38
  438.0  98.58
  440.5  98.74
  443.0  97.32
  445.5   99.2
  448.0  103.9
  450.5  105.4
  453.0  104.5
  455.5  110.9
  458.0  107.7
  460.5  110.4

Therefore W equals 6.1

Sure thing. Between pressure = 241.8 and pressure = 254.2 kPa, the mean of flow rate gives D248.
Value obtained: 112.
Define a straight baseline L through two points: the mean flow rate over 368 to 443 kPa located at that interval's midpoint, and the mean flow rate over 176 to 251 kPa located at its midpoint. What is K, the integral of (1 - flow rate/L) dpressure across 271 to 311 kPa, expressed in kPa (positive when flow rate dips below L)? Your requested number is 2.2 kPa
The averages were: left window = 109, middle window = 98.5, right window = 97.7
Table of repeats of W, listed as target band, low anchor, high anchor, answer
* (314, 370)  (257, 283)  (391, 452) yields 4.6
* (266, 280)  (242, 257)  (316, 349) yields 1.4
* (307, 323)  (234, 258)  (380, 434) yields 1.0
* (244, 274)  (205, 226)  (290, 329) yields -3.8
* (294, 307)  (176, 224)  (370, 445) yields 0.4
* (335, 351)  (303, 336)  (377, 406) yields 0.2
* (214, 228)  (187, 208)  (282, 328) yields 1.2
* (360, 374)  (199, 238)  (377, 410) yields 3.8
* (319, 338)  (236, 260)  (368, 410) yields 0.6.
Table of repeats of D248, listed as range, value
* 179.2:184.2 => 118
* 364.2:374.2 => 77.6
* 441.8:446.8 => 98.3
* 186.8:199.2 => 126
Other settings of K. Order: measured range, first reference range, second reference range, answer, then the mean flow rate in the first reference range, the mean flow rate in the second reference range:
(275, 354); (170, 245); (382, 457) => 4.3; 109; 100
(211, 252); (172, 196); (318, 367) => 2.5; 121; 91.1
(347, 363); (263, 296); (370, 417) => 2.8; 97.3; 99.8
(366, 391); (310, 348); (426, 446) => 1.5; 99.5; 96.9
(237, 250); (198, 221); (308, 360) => -2.7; 91.3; 96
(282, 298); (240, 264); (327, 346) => 1.0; 109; 99.9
